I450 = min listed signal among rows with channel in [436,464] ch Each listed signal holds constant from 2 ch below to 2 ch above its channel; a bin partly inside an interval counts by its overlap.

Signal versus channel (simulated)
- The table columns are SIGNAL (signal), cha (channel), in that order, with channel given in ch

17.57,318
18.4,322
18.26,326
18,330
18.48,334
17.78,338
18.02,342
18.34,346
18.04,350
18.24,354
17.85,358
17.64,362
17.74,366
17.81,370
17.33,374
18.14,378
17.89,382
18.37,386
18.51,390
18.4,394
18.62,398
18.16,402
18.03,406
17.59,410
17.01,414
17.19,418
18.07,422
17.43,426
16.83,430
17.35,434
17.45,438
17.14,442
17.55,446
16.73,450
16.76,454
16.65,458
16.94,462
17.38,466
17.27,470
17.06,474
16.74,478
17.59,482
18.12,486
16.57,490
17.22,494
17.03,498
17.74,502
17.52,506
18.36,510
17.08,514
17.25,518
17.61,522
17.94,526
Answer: 16.65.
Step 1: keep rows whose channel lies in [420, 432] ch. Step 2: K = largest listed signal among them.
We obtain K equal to 18.07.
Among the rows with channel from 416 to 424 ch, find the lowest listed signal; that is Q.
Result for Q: 17.19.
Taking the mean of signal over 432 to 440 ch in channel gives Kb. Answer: 17.4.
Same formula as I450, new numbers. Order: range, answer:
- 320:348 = 17.78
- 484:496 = 16.57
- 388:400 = 18.4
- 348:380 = 17.33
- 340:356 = 18.02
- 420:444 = 16.83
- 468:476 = 17.06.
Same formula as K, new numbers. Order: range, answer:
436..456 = 17.55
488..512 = 18.36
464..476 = 17.38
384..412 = 18.62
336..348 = 18.34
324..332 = 18.26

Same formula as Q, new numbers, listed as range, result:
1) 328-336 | 18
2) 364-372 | 17.74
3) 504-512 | 17.52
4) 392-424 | 17.01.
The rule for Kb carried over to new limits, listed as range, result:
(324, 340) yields 18.1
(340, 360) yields 18.1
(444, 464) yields 16.9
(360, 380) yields 17.7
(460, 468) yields 17.2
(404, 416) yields 17.5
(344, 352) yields 18.2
